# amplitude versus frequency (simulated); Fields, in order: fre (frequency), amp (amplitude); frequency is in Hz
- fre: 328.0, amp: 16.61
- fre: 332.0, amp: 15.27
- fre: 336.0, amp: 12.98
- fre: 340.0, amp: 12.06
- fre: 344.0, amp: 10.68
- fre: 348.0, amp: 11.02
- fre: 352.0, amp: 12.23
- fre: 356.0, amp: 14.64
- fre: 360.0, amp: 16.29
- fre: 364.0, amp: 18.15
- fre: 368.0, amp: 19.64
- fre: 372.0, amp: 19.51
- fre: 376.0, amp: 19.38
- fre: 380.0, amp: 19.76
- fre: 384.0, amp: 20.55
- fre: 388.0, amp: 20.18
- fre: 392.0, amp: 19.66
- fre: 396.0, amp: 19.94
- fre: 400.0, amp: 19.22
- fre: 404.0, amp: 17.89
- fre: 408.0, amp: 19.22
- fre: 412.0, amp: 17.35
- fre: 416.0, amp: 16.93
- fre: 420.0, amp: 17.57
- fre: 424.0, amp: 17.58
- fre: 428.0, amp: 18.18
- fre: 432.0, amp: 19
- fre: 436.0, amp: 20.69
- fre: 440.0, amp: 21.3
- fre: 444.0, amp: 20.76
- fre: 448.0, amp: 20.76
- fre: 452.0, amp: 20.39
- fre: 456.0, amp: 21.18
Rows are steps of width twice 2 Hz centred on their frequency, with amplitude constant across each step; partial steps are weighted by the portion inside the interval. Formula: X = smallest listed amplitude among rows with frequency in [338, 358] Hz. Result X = 10.68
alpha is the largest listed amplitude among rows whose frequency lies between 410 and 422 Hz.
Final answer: 17.57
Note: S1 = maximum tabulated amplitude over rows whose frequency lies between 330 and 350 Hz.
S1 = 15.27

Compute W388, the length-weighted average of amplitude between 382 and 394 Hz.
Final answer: 20.1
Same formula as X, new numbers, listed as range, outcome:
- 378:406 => 17.89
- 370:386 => 19.38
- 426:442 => 18.18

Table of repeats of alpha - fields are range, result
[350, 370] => 19.64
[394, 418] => 19.94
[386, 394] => 20.18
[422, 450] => 21.3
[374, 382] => 19.76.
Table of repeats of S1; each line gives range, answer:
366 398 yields 20.55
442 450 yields 20.76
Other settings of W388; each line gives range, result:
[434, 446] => 20.9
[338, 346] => 11.4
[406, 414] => 18.3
